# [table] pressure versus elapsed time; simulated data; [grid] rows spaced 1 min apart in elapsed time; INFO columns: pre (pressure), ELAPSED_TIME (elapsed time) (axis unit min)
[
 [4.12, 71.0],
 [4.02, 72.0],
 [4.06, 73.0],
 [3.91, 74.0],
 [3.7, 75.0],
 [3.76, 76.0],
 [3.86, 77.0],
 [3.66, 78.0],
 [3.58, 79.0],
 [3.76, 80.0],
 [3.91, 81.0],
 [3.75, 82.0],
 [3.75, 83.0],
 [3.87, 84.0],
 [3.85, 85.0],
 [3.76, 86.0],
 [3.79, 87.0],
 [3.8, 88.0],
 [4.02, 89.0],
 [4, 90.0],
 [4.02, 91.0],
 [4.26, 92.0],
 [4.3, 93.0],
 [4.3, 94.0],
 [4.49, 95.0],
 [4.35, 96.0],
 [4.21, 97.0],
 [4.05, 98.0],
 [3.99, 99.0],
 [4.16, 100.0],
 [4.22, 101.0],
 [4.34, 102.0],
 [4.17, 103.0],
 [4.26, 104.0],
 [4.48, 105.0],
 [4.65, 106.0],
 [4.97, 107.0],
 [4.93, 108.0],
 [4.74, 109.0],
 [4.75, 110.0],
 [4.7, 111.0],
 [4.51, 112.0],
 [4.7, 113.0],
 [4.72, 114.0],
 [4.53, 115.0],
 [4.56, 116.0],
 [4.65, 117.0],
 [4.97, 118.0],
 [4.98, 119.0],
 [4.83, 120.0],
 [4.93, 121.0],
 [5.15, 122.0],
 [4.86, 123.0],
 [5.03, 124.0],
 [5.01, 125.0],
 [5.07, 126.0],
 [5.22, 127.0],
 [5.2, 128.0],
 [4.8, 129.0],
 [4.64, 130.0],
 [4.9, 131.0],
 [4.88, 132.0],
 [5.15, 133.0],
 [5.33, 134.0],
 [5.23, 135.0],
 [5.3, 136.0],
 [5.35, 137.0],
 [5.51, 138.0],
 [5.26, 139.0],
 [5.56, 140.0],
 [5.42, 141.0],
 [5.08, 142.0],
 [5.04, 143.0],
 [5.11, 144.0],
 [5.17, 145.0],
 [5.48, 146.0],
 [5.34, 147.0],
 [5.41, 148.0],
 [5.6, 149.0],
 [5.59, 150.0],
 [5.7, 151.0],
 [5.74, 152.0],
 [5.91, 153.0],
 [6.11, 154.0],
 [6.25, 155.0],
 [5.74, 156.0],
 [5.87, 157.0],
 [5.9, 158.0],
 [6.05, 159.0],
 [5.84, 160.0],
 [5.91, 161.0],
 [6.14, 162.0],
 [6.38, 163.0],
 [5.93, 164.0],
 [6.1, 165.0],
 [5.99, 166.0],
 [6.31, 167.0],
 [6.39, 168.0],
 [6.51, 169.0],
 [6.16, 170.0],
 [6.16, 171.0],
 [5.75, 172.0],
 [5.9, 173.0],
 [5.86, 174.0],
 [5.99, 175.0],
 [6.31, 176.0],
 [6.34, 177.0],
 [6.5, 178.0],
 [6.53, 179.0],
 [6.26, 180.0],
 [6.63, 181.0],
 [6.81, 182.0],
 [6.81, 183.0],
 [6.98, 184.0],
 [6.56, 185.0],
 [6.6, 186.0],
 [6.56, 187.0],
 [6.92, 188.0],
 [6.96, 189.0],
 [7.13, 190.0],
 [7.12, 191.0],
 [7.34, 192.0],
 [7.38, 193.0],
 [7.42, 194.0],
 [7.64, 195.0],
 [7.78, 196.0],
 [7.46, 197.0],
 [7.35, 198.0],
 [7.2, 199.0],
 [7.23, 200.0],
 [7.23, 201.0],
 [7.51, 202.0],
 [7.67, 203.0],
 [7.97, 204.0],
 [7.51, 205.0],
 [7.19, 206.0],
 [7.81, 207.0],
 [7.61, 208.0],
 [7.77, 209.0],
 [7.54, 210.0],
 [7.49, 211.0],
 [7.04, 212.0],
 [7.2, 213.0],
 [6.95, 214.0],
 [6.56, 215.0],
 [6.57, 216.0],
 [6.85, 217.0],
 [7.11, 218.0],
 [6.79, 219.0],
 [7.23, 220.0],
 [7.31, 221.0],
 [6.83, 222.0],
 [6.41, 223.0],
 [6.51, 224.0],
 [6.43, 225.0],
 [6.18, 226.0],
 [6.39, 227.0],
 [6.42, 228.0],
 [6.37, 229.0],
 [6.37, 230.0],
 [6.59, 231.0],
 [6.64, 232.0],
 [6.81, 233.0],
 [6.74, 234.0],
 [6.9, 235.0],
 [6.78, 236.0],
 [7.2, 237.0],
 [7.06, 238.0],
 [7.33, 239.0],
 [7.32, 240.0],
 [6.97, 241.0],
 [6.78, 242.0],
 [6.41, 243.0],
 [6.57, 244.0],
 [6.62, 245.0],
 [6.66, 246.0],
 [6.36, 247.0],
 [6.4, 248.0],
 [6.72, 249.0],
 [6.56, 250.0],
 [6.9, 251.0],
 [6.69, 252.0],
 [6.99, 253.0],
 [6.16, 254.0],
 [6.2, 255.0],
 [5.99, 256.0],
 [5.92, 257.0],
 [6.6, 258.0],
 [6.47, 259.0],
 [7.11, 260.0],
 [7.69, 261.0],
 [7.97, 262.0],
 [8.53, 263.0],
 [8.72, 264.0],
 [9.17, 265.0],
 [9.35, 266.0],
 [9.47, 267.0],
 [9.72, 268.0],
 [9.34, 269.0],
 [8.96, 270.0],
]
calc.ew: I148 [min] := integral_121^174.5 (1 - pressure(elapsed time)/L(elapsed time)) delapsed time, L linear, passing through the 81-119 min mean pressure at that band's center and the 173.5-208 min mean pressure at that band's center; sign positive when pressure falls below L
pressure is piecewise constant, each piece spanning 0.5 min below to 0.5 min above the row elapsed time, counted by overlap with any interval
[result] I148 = 1.6 min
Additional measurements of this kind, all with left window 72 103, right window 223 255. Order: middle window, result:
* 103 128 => -1.75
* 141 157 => -1.52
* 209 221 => -1.61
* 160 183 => -3.18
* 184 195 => -2.35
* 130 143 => -0.98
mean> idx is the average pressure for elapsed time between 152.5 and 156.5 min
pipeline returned 6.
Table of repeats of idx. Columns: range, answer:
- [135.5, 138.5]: 5.39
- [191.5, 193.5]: 7.36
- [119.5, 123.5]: 4.94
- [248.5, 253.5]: 6.77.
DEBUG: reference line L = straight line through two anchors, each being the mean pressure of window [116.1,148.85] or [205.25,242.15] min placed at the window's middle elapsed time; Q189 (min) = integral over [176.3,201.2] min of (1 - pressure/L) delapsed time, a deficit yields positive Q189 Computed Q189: -3.0 min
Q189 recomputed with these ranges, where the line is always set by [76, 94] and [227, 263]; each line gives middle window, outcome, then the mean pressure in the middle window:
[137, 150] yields -1.09 min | 5.34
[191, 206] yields -3.92 min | 7.46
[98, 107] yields -0.23 min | 4.31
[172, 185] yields -1.95 min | 6.39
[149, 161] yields -1.72 min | 5.87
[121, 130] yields -0.79 min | 5.01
